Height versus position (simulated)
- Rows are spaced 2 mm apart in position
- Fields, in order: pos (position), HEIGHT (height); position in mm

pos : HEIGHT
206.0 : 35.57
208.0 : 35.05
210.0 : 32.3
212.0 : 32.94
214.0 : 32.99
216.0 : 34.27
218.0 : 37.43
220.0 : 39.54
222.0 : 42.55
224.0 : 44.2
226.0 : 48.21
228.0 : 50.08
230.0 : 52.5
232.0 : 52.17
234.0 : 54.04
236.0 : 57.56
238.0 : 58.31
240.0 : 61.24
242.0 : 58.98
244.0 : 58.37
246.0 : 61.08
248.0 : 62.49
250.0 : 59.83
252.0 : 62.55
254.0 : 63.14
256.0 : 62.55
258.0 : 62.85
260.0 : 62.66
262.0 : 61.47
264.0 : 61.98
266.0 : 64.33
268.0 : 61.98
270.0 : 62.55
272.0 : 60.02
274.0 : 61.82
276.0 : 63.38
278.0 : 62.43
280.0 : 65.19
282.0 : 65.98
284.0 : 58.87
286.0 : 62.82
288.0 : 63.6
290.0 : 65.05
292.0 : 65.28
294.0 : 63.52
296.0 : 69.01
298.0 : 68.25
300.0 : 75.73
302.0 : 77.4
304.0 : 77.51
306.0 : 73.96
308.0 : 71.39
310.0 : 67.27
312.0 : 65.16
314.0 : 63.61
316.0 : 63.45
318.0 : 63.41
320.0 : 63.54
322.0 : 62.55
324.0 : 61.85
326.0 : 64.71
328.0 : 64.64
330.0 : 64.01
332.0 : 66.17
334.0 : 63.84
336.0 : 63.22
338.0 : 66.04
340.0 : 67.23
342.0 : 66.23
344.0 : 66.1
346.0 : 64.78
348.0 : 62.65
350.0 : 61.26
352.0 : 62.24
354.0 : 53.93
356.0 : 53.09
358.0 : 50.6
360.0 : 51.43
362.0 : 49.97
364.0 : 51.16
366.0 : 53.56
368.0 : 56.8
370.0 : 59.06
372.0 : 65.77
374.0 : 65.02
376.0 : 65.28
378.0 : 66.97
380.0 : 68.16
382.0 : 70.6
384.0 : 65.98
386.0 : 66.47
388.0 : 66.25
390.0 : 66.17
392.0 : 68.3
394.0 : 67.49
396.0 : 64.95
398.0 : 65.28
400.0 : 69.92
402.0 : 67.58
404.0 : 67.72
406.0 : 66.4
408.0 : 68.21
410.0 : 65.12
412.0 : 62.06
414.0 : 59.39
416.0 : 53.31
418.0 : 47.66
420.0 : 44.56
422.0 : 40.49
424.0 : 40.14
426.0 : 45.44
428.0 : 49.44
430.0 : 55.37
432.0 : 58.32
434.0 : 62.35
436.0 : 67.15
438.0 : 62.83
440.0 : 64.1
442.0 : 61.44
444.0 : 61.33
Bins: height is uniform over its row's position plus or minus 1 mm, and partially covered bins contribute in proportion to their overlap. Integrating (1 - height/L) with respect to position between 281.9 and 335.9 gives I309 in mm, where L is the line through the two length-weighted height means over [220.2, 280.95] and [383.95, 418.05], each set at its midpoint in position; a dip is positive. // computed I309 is -4.9 mm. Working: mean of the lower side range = 58.4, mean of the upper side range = 64.8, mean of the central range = 66.3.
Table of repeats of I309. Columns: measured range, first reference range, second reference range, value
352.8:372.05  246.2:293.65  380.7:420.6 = 2.9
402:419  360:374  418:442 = -2.2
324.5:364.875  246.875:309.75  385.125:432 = 1.0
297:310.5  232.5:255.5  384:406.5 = -2.3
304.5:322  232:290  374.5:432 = -1.5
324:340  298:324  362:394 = 0.5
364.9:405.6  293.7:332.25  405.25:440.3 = -3.7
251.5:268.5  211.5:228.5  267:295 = -2.3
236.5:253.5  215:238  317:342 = -3.4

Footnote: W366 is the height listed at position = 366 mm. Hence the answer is 53.56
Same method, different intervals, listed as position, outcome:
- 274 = 61.82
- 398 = 65.28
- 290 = 65.05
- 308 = 71.39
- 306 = 73.96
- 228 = 50.08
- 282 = 65.98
